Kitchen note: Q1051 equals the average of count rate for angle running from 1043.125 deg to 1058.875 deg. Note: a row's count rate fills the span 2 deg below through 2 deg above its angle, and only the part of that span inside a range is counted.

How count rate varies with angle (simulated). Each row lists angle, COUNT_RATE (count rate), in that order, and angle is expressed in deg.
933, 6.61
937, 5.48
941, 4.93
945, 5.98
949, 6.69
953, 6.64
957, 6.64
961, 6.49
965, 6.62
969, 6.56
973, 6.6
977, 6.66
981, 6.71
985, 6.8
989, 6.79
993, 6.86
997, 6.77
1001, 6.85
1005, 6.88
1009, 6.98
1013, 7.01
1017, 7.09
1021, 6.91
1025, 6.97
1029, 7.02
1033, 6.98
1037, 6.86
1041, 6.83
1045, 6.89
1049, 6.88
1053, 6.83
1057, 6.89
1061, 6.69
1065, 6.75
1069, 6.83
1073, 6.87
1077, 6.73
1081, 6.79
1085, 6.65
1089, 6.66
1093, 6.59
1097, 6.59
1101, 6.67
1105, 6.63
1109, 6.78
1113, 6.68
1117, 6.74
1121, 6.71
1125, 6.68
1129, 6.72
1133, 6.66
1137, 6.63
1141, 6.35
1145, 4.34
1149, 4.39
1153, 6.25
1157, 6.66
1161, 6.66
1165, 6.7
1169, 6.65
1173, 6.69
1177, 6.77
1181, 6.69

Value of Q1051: 6.87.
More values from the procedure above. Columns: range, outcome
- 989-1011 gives 6.86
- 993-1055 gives 6.91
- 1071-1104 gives 6.69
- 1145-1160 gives 5.64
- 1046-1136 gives 6.73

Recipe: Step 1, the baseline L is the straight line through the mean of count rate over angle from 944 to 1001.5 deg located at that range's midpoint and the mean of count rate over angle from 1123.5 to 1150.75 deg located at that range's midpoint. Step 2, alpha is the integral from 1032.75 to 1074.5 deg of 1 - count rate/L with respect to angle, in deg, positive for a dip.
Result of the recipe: -3.47 deg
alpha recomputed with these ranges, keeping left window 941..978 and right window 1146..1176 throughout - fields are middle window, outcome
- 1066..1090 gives -1.6 deg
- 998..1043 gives -3.9 deg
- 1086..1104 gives -0.9 deg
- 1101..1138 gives -2.4 deg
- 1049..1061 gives -0.9 deg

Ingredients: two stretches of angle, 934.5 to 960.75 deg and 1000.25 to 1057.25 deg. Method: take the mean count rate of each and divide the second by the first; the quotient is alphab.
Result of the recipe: 1.14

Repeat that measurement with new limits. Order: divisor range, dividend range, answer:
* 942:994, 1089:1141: 1.01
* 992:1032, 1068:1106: 0.97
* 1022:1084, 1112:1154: 0.90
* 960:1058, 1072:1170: 0.95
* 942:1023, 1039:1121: 1.01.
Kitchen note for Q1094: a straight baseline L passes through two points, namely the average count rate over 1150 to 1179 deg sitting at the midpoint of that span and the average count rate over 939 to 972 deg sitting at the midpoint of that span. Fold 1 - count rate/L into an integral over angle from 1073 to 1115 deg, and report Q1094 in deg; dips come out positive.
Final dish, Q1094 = -1.4 deg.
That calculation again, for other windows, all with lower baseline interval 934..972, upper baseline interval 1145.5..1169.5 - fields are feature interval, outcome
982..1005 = -2.2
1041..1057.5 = -1.9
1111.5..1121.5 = -1.0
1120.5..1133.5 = -1.3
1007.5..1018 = -1.4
